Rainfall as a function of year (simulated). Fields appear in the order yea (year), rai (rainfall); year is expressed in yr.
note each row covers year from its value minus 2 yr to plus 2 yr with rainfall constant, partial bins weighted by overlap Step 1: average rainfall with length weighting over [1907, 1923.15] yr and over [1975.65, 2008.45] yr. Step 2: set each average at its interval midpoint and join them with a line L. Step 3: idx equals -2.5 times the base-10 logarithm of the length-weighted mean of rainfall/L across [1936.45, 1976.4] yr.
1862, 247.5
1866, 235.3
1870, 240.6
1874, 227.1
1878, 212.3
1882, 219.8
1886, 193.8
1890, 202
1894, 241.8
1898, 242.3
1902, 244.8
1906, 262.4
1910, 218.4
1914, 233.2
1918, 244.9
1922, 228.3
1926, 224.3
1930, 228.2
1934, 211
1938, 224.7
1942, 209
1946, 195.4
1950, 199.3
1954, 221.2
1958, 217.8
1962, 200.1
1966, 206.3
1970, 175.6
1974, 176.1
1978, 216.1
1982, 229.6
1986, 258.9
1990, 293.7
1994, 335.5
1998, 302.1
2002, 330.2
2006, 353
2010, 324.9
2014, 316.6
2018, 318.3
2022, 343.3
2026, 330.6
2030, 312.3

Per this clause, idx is 0.28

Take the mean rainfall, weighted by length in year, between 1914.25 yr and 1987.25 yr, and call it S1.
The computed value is 215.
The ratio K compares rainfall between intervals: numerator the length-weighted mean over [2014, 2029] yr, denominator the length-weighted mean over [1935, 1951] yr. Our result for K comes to 1.6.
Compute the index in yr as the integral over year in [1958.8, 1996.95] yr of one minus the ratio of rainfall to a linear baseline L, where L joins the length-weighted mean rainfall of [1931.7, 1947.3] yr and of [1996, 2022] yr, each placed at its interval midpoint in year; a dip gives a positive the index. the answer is 5.9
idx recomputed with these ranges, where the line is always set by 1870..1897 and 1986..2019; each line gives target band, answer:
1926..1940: 0.173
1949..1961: 0.292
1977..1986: 0.284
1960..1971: 0.417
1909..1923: 0.062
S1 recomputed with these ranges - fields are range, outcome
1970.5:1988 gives 216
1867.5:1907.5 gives 228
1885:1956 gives 224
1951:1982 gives 204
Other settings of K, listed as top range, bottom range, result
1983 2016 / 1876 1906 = 1.39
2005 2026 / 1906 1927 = 1.42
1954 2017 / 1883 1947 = 1.16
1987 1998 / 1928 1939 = 1.39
